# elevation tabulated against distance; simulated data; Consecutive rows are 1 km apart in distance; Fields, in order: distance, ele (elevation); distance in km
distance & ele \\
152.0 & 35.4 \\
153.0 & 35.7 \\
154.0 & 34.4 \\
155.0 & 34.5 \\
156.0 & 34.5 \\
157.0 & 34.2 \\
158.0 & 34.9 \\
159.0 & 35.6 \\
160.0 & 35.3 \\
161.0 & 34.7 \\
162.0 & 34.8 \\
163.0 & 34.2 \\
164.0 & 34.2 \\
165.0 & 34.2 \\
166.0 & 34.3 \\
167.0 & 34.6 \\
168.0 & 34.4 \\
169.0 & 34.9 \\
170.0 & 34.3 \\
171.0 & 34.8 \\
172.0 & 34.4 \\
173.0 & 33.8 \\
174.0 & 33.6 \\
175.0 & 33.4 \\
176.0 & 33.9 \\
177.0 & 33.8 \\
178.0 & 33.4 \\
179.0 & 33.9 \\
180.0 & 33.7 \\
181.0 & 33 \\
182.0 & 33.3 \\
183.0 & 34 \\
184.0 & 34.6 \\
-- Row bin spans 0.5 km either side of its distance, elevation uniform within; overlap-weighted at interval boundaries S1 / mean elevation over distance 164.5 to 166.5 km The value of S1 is 34.2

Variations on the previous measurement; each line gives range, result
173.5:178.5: 33.6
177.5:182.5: 33.5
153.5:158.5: 34.5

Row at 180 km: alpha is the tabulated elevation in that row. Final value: 33.7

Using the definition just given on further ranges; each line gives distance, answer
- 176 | 33.9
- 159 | 35.6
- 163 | 34.2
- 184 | 34.6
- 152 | 35.4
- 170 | 34.3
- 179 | 33.9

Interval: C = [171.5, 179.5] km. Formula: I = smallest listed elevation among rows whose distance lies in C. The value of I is 33.4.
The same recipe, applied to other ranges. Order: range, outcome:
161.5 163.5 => 34.2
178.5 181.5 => 33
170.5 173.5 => 33.8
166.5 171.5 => 34.3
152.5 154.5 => 34.4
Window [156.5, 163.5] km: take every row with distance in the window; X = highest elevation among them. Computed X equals 35.6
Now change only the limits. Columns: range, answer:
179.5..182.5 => 33.7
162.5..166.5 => 34.3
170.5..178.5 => 34.8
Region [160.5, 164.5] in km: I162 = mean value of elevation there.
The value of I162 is 34.5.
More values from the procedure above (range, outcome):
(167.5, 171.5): 34.6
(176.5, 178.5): 33.6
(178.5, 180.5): 33.8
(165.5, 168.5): 34.4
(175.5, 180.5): 33.7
